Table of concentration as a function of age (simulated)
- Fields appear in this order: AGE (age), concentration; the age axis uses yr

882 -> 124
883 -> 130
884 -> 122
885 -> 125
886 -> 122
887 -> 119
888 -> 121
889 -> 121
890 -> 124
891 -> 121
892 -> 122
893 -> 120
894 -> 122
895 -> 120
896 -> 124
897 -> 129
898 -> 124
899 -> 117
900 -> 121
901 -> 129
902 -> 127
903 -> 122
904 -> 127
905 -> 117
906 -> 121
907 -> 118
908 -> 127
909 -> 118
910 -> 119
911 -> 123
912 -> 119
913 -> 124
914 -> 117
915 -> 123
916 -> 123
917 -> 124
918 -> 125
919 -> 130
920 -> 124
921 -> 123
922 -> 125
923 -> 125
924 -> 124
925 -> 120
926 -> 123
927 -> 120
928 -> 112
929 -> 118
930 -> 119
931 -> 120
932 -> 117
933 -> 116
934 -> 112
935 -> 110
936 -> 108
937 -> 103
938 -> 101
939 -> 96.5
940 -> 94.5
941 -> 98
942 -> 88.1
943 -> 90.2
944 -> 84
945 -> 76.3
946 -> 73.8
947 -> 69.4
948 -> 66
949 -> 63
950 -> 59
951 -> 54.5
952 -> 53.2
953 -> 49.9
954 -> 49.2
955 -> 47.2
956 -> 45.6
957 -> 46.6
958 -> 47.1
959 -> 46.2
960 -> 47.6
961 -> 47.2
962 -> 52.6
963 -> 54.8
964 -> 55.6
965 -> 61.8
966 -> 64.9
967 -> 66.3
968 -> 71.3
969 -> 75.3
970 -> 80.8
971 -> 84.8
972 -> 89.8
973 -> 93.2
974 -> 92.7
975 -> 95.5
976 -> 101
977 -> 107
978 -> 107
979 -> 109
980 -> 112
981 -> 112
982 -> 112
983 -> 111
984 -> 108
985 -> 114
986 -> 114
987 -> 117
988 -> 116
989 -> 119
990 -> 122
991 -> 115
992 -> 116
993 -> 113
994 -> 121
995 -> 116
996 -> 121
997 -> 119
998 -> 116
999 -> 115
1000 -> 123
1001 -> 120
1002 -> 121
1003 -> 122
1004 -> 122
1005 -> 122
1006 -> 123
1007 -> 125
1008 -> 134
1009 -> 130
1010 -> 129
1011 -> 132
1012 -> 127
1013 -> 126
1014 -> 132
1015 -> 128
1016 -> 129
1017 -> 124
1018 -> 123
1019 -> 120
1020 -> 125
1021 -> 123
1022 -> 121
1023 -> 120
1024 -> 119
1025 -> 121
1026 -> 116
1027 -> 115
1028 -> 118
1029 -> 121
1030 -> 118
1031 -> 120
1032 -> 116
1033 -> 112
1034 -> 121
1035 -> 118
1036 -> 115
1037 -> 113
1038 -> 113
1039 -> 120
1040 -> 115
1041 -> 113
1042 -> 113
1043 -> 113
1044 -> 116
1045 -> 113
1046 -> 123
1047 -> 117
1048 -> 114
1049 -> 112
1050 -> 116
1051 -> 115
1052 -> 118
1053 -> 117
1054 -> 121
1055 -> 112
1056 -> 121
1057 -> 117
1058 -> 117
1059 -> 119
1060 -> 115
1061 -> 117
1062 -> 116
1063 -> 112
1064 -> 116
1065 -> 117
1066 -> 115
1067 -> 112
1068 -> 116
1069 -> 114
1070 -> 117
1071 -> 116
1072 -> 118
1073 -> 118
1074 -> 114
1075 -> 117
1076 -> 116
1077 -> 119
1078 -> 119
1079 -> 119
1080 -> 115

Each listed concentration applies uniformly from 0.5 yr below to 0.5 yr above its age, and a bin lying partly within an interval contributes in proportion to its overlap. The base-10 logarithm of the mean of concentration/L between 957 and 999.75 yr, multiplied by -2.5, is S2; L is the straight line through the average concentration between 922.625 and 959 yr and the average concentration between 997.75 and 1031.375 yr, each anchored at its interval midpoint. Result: 0.14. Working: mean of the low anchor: 88.2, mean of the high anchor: 123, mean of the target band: 93.9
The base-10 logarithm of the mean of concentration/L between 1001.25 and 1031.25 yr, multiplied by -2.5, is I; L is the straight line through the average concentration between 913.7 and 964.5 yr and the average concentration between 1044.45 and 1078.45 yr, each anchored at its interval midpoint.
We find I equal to -0.16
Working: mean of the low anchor 90.4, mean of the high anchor 116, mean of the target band 124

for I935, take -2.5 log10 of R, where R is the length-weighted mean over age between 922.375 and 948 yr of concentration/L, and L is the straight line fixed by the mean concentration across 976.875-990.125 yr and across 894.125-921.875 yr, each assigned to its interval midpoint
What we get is 0.15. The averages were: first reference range 123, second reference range 113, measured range 104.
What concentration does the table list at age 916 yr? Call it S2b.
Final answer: 123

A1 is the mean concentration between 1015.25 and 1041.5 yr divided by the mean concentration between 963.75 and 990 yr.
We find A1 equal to 1.2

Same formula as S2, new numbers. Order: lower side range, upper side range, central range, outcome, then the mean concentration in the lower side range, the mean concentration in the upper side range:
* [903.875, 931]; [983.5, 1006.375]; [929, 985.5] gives 0.398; 122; 118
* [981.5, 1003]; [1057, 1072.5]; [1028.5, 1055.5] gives 0.000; 117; 116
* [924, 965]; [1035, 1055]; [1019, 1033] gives -0.096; 81.7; 116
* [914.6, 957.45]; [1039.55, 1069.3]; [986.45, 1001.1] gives -0.116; 96.5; 116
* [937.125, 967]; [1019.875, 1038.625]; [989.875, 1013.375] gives -0.226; 65.5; 118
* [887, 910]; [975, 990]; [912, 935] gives -0.017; 122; 111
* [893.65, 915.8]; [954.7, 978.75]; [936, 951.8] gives 0.111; 122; 70.7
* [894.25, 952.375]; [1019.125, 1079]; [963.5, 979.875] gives 0.300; 110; 117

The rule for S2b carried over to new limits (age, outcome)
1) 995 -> 116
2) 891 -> 121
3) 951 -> 54.5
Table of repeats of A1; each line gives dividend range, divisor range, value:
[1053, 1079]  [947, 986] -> 1.54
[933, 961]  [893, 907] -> 0.60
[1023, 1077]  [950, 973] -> 1.96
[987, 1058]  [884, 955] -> 1.09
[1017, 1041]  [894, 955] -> 1.10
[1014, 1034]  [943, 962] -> 2.09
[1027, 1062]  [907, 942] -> 1.00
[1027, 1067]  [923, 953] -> 1.21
